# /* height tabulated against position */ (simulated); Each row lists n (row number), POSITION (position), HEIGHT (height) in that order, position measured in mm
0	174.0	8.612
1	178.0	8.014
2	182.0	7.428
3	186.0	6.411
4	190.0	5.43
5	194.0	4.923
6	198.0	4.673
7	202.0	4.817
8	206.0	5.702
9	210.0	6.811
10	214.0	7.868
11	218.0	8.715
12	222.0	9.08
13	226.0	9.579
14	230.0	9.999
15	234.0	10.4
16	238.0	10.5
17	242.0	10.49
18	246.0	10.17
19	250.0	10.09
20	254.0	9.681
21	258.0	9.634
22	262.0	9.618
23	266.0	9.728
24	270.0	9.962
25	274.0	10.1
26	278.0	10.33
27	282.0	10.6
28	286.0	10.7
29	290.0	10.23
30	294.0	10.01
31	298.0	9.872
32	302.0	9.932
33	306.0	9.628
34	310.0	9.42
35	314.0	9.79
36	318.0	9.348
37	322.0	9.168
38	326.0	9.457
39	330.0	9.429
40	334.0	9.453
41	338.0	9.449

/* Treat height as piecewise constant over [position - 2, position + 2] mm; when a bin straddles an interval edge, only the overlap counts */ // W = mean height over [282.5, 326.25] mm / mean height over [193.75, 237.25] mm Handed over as 1.3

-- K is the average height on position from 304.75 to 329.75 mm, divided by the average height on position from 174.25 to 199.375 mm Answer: 1.49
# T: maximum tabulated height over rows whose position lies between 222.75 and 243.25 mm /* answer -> 10.5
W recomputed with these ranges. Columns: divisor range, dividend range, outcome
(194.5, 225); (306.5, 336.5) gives 1.39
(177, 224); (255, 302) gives 1.52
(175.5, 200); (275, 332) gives 1.59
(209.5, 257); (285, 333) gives 1.02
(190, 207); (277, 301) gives 2.04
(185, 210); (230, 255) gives 1.89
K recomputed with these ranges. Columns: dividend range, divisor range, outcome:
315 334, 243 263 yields 0.95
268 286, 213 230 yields 1.14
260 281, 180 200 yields 1.73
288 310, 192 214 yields 1.76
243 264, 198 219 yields 1.52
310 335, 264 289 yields 0.92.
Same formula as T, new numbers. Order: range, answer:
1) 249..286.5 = 10.7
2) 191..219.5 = 8.715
